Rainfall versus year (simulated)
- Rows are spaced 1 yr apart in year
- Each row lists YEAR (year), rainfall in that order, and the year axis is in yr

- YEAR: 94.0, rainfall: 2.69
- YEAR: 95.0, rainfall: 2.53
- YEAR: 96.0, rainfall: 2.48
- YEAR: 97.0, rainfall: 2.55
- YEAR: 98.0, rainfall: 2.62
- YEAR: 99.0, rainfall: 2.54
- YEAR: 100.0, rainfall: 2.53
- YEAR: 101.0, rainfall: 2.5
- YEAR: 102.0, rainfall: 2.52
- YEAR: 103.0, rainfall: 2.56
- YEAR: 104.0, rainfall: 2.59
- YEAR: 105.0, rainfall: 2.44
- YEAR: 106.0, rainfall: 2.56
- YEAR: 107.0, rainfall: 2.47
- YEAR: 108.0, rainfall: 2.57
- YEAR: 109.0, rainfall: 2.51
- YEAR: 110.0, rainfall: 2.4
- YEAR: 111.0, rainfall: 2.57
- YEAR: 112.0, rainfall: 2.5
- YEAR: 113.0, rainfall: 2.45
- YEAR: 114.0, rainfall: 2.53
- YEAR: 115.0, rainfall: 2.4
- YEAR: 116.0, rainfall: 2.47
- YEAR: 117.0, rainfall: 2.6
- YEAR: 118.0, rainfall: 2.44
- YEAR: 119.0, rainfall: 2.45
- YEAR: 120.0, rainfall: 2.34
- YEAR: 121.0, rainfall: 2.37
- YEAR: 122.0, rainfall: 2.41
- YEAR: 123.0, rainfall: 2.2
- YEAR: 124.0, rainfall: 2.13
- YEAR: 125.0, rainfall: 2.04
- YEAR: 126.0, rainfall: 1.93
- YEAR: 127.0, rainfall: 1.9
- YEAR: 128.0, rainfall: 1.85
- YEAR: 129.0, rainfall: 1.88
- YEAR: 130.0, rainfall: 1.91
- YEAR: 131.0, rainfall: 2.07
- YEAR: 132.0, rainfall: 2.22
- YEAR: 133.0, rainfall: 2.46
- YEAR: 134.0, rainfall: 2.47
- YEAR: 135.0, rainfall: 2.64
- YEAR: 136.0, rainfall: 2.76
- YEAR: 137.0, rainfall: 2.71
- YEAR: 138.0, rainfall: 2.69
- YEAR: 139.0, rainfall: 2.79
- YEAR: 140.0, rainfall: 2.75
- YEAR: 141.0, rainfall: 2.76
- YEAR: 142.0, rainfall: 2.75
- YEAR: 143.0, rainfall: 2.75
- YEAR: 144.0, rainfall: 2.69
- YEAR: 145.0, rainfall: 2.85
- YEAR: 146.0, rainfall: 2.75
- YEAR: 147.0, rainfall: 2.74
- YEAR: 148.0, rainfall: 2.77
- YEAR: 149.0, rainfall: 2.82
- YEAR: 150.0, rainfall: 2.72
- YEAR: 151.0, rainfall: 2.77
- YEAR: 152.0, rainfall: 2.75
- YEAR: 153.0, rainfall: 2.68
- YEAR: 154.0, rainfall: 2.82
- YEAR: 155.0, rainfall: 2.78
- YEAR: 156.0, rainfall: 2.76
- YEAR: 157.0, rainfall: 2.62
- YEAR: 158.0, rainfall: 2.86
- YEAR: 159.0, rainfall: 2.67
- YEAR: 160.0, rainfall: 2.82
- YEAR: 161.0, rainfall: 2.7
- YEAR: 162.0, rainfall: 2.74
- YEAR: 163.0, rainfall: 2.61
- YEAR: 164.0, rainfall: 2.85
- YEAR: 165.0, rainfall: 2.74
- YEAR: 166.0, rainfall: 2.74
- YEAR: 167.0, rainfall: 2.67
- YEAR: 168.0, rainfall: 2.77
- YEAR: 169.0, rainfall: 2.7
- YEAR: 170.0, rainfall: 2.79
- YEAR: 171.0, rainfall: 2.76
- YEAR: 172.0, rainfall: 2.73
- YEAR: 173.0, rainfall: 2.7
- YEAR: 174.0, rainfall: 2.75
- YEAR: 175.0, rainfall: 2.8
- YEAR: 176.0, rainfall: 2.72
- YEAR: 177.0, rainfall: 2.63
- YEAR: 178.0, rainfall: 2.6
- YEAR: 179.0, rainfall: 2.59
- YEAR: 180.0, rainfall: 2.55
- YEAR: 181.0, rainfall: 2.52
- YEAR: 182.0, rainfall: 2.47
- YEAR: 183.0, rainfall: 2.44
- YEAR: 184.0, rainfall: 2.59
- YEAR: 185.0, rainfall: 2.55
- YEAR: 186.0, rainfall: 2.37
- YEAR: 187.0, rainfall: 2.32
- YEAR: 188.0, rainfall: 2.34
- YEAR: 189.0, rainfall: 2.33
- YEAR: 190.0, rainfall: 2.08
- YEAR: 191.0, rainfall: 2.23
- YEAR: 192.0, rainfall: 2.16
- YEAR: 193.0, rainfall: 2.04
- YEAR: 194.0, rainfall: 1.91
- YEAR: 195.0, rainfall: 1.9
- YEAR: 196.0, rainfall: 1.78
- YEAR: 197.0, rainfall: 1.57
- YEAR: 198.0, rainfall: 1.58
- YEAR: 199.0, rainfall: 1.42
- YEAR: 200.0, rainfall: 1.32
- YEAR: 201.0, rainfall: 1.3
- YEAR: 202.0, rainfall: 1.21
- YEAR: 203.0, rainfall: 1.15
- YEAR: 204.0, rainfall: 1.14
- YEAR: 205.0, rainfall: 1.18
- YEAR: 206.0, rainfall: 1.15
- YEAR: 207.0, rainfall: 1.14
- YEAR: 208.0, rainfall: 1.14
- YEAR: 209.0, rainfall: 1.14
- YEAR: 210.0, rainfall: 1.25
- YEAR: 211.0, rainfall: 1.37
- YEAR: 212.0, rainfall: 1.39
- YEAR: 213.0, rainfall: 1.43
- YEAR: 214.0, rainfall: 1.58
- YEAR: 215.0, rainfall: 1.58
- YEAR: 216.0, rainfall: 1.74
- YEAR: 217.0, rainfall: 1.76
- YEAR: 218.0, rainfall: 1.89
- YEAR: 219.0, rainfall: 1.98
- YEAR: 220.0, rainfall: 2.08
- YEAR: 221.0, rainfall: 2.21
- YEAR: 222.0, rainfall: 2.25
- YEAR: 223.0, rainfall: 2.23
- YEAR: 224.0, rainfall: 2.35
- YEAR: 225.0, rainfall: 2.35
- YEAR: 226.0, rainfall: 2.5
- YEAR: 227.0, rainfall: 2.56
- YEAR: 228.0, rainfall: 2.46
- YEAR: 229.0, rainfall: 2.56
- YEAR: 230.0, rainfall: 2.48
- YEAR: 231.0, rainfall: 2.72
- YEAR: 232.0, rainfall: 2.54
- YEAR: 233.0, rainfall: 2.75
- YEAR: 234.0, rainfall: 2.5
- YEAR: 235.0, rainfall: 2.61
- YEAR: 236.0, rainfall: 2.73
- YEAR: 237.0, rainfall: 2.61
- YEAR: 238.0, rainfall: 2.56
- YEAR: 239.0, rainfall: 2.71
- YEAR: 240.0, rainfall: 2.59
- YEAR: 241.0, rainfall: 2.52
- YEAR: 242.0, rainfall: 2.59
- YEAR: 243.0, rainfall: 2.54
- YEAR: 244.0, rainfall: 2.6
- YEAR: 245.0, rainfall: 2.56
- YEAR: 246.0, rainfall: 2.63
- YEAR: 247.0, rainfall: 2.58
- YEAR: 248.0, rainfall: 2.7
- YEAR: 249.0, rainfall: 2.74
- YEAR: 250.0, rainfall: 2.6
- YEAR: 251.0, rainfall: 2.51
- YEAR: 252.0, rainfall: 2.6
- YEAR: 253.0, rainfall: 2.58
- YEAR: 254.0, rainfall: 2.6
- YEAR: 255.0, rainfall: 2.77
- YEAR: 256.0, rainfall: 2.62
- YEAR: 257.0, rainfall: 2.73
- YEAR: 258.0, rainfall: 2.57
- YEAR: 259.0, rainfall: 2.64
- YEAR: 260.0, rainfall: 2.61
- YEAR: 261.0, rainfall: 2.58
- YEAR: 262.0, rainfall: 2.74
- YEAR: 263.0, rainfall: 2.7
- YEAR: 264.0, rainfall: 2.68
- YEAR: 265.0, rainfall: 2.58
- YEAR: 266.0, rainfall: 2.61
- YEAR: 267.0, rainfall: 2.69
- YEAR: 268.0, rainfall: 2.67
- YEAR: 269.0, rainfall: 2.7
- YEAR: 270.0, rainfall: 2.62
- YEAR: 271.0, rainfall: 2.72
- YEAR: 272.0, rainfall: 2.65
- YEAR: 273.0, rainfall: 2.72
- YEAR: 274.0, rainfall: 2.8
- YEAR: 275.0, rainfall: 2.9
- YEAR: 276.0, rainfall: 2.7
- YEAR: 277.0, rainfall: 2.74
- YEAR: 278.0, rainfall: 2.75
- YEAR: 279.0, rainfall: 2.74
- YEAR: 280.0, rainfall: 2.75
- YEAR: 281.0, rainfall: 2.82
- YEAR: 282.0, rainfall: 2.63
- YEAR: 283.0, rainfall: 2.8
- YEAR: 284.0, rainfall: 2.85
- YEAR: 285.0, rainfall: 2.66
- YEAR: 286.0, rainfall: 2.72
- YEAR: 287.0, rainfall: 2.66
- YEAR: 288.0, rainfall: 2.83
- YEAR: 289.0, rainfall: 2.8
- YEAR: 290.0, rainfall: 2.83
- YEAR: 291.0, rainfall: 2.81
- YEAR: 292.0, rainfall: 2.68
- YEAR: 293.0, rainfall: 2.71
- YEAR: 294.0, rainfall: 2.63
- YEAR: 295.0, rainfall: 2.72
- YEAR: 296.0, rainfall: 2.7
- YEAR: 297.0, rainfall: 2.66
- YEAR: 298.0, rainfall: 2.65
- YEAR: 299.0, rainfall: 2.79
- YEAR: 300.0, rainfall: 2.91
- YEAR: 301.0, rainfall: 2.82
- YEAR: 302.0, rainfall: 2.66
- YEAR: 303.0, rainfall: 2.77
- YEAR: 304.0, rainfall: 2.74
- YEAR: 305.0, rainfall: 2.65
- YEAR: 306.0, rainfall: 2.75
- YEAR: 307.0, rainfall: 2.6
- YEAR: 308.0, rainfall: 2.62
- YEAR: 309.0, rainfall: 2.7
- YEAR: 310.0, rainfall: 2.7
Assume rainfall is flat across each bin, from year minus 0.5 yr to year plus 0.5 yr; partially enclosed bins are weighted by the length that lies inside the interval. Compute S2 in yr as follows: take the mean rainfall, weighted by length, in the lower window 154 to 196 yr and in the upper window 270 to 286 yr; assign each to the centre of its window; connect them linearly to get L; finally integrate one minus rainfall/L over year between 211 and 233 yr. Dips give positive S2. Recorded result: 4.32 yr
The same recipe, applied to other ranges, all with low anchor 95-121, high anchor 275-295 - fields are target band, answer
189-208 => 7.6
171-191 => 0.6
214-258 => 3.8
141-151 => -0.8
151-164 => -0.9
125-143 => 1.1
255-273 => 0.4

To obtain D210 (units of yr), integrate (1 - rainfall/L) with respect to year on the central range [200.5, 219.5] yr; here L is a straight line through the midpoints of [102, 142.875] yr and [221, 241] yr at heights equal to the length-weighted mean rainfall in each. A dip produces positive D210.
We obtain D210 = 8.4 yr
